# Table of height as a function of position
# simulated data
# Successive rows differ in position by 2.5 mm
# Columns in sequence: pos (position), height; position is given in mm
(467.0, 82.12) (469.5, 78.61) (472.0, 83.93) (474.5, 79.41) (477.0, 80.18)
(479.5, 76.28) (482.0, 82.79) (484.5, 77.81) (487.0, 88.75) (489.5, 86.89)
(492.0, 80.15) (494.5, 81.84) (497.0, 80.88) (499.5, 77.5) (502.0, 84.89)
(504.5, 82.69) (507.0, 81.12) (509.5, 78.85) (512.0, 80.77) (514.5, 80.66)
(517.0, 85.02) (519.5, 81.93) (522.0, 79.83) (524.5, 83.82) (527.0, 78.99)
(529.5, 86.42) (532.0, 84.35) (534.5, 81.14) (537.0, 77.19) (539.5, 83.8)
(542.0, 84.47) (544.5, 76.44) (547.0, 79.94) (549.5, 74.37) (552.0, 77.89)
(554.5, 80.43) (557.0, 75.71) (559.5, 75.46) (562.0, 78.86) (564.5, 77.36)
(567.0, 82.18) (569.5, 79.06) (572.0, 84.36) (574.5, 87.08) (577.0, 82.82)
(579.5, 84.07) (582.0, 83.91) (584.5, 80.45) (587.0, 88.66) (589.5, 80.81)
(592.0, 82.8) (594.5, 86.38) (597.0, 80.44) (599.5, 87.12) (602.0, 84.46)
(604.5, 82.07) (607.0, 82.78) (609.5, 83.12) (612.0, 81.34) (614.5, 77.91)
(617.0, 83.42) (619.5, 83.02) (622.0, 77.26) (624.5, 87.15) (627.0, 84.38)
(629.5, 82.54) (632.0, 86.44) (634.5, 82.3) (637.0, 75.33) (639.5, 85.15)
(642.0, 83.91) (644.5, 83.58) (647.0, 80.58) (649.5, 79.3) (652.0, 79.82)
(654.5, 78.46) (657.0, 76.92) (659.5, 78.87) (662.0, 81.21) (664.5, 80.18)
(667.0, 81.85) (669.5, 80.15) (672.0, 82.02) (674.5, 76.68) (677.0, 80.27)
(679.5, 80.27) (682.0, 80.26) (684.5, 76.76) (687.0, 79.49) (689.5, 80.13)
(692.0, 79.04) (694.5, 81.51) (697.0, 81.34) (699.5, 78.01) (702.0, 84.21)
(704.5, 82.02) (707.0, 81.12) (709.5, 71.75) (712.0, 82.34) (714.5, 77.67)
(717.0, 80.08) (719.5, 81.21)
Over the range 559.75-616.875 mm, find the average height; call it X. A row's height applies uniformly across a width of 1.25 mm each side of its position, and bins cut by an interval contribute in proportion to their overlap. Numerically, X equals 82.5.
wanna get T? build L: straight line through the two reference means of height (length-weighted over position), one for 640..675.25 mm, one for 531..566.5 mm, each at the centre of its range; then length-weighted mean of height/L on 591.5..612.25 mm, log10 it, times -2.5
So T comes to -0.050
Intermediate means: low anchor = 79.1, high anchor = 80.4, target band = 83.5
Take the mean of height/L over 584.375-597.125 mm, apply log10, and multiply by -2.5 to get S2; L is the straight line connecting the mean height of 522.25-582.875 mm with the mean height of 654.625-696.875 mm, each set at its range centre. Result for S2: -0.04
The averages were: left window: 80.8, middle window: 83.8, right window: 79.7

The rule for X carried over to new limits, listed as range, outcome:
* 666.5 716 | 79.8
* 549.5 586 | 80.5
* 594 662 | 81.9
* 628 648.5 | 82.5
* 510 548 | 81.6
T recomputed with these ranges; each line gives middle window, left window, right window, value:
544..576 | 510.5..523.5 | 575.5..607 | 0.048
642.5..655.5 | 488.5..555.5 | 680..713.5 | -0.005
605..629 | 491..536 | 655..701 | -0.024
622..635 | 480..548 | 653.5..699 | -0.048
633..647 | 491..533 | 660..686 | -0.023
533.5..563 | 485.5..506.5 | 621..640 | 0.053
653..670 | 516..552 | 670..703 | 0.007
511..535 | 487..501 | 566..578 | 0.002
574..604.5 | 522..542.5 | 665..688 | -0.035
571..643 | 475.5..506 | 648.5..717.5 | -0.035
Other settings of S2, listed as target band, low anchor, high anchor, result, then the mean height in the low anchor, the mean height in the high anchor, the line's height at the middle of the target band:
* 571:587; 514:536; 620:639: -0.023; 82.5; 82.3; 82.4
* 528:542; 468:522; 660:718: -0.021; 81.4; 79.9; 81.1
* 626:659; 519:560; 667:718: -0.019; 80.2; 79.8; 79.9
